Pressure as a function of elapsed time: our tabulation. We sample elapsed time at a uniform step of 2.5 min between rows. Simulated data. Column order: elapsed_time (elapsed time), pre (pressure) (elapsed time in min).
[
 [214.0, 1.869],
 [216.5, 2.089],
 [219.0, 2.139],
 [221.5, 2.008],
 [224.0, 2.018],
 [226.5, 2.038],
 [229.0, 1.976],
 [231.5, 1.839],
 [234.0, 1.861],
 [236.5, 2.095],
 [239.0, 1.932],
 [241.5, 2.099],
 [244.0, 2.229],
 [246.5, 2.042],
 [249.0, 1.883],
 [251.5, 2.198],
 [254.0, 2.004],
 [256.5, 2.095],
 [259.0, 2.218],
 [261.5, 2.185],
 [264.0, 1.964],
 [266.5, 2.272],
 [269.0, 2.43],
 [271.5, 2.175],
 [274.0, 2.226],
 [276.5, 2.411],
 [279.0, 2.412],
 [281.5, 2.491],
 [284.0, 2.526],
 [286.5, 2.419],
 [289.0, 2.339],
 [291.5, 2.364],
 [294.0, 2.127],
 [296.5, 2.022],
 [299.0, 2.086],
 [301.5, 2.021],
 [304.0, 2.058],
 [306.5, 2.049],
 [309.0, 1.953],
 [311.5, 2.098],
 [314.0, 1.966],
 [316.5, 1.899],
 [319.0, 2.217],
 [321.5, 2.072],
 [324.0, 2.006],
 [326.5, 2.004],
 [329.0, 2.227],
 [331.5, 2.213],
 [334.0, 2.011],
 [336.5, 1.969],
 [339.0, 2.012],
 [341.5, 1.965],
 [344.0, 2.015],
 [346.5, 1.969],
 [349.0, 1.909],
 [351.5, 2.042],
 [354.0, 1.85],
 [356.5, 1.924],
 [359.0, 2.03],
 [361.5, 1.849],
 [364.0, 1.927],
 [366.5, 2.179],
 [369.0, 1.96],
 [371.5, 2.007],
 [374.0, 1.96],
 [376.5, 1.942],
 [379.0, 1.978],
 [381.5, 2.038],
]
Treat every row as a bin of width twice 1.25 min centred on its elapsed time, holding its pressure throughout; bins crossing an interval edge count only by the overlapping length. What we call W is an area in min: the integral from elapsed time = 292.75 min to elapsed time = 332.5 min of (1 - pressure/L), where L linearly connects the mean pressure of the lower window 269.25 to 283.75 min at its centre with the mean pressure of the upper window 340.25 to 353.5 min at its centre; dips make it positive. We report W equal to 1.8 min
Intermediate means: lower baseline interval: 2.36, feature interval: 2.06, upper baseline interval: 1.97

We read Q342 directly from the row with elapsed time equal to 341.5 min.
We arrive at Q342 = 1.965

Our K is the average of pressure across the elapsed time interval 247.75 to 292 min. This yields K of 2.25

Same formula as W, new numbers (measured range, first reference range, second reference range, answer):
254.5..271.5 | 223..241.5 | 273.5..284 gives 0.61 min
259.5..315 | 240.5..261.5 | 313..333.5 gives -3.24 min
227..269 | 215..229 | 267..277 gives 2.18 min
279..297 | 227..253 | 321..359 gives -2.96 min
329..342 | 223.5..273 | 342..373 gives -0.41 min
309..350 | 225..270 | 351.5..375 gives -0.68 min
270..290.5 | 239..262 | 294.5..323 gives -3.06 min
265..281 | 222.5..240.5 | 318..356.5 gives -2.67 min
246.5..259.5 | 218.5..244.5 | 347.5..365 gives -0.45 min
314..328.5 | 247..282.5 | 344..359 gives -0.01 min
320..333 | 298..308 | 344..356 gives -0.69 min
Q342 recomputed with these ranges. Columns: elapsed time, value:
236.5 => 2.095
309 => 1.953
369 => 1.96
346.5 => 1.969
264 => 1.964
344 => 2.015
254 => 2.004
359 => 2.03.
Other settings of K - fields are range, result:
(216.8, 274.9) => 2.08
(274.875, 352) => 2.13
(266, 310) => 2.24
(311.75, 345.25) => 2.05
